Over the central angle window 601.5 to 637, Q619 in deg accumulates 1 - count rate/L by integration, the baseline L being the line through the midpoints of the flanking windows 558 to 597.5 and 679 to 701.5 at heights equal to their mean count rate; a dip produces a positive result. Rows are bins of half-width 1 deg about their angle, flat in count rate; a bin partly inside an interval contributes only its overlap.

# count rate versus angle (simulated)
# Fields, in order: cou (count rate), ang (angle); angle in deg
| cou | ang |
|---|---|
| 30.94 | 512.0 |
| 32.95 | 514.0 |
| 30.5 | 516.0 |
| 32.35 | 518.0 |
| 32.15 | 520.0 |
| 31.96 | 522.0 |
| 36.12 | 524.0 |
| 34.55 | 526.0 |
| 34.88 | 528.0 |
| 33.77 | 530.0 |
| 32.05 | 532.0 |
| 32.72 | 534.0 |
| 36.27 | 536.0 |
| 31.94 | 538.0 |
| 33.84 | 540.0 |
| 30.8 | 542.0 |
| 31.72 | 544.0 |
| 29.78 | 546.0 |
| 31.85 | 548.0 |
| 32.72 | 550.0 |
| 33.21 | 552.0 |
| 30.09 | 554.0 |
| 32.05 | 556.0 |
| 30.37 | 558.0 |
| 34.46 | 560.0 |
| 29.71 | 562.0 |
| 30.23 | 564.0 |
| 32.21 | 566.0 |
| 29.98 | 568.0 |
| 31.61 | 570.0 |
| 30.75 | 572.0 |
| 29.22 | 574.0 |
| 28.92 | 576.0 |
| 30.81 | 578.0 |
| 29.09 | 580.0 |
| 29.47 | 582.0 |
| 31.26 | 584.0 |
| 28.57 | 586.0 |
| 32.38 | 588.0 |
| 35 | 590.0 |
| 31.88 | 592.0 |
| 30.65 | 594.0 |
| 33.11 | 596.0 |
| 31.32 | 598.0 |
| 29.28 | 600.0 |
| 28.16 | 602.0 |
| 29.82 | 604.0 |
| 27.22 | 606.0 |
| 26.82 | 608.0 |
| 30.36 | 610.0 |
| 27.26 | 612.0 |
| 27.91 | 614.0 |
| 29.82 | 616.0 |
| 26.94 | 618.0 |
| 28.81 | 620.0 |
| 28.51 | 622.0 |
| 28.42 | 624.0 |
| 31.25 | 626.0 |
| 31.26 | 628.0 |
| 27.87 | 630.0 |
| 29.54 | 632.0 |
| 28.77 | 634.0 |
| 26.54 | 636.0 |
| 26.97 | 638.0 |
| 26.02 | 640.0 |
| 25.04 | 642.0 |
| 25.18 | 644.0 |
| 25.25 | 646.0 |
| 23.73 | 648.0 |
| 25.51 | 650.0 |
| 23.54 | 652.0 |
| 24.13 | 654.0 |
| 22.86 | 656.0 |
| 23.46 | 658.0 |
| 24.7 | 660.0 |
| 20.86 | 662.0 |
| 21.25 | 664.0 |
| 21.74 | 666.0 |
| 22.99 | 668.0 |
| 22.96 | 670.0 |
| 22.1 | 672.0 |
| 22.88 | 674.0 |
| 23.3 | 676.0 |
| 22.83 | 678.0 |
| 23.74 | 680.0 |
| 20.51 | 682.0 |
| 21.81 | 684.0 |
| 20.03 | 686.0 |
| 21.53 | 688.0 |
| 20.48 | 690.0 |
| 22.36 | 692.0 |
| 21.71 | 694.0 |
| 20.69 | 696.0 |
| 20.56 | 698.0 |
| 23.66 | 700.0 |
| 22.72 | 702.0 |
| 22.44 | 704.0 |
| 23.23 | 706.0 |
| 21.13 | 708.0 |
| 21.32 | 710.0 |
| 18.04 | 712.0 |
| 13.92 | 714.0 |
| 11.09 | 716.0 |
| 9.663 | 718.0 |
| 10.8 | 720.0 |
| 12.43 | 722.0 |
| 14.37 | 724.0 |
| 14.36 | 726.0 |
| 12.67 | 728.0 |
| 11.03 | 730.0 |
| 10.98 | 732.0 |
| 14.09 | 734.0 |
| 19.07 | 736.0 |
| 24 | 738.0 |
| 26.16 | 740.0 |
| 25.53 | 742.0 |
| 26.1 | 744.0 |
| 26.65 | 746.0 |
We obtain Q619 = -1.47 deg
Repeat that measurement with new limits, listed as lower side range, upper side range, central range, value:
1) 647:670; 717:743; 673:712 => -4.48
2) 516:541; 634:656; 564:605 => -1.66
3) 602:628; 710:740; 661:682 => -0.91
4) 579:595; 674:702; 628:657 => 0.07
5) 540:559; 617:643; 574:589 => 0.08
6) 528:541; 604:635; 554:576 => 0.63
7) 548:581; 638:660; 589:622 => -2.02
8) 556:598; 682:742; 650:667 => 0.28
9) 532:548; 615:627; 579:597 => -0.55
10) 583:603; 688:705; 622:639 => -0.63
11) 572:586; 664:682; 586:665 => -4.06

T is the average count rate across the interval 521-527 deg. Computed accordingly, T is 34.2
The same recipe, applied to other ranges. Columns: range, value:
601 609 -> 28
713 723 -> 11.6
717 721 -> 10.2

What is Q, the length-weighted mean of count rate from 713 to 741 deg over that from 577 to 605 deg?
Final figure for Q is 0.48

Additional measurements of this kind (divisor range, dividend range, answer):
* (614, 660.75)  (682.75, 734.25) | 0.66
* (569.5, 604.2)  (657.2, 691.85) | 0.72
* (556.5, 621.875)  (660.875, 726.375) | 0.66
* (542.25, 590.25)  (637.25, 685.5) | 0.76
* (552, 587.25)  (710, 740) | 0.48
